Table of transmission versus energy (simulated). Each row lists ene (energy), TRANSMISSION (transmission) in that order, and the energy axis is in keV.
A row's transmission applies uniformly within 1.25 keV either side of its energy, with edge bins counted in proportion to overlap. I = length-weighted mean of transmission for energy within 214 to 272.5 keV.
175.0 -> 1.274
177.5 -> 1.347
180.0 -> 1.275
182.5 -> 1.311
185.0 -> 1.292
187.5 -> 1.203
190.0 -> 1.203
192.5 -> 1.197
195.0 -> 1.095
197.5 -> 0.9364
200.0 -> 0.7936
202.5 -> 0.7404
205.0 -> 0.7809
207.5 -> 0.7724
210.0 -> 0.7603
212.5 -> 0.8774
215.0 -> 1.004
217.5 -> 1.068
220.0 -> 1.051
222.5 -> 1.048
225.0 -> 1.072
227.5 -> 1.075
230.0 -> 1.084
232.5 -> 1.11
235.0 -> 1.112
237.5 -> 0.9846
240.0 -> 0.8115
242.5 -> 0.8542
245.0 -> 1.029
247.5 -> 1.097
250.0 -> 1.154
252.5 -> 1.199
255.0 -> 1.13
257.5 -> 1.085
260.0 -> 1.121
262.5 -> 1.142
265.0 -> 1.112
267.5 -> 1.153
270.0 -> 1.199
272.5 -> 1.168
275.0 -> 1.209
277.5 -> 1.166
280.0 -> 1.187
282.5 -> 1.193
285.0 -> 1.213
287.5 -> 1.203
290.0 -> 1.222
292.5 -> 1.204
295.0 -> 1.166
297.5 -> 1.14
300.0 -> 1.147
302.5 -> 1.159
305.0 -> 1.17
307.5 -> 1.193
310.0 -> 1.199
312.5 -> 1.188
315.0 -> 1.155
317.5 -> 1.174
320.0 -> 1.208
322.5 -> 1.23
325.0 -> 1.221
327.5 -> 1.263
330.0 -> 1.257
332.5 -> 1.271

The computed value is 1.08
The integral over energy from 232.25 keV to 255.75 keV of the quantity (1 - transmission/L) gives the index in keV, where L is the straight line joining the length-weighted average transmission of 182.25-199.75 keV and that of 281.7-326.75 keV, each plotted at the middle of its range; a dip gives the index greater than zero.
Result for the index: 2.5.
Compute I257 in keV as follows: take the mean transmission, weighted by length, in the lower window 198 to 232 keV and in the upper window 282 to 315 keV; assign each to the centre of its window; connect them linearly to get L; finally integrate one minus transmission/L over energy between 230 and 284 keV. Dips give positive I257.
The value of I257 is -2.2 keV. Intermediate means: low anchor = 0.937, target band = 1.11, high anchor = 1.18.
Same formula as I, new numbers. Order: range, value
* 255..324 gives 1.17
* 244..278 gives 1.14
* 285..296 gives 1.2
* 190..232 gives 0.97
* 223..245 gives 1.02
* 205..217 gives 0.859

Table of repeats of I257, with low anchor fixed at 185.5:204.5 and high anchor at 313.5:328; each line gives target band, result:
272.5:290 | -0.71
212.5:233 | 0.27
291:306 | 0.10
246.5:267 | -0.33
